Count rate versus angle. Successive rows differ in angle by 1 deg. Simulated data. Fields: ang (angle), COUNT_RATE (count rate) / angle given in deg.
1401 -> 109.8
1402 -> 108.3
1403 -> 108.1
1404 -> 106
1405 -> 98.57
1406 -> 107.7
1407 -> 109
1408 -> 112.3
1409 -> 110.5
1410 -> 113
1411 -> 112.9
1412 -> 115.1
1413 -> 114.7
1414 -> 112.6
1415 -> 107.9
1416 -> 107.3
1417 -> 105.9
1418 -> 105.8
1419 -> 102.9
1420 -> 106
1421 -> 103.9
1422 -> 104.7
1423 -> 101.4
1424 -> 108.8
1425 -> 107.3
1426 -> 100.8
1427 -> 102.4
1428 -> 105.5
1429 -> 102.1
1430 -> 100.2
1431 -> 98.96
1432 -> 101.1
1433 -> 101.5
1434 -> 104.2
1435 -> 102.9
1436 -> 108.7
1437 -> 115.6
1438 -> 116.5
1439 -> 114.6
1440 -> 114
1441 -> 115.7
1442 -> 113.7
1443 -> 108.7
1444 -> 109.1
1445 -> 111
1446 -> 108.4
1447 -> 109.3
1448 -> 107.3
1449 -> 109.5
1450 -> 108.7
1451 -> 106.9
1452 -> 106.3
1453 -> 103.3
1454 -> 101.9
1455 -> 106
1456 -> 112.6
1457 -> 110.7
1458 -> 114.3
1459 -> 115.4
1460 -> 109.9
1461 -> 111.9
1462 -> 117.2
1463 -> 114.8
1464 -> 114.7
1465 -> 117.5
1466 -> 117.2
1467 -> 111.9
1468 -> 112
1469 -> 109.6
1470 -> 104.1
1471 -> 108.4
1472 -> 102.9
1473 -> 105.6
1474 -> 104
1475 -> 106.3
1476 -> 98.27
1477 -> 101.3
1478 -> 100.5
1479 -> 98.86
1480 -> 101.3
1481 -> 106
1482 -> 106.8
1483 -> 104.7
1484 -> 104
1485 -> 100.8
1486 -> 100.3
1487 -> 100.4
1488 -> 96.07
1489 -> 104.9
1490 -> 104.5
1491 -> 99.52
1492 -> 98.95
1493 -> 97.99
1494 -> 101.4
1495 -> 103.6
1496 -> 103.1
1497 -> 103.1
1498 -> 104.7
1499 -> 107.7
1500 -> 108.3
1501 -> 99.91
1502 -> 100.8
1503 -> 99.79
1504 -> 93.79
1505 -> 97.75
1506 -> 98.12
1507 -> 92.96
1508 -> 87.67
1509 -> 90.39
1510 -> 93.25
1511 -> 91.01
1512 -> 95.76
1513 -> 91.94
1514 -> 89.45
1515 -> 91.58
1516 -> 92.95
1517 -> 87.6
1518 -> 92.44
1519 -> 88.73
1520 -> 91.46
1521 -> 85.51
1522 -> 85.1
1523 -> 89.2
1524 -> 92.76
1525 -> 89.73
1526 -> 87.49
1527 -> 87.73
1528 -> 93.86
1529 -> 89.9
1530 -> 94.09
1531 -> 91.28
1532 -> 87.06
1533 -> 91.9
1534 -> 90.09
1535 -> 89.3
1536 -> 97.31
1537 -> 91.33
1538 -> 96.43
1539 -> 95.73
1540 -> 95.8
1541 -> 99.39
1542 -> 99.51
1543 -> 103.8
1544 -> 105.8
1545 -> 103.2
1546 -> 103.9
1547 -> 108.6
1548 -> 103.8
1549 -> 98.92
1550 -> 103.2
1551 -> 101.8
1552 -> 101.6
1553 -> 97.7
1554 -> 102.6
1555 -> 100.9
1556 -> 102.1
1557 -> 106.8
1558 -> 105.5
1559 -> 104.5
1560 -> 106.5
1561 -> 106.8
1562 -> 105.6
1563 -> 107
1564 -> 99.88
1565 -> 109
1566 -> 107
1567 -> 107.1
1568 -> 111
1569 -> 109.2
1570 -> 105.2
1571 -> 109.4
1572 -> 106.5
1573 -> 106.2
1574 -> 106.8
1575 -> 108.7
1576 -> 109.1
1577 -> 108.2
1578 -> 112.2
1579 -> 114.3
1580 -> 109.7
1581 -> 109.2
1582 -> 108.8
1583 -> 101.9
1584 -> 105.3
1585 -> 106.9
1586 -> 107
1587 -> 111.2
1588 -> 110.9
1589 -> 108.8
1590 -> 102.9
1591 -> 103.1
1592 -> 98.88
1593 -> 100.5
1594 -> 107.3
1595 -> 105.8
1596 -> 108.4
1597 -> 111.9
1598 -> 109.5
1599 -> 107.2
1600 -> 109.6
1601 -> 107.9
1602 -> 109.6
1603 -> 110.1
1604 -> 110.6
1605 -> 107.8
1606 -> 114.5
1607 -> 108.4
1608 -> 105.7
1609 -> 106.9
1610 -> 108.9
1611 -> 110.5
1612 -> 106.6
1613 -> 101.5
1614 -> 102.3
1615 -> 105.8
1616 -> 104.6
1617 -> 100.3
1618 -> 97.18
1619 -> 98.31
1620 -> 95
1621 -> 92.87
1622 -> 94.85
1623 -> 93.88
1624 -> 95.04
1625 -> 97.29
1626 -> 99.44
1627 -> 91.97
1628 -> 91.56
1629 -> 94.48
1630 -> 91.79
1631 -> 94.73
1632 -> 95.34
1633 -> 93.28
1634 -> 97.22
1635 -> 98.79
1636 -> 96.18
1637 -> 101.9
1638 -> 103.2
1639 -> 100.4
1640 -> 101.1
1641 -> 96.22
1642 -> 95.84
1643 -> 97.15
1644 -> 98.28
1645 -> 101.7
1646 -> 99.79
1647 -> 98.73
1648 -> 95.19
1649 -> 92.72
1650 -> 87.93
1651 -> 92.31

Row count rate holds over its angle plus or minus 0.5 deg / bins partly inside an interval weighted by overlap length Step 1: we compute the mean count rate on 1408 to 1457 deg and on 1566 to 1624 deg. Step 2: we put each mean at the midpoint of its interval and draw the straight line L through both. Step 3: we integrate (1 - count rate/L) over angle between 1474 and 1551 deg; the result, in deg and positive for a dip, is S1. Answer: 7.0 deg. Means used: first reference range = 108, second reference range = 106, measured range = 97.2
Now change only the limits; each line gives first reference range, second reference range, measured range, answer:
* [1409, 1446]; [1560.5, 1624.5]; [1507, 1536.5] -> 4.5 deg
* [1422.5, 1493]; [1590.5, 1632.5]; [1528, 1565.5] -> 1.6 deg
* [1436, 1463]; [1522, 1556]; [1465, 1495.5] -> 0.5 deg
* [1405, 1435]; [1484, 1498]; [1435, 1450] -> -0.9 deg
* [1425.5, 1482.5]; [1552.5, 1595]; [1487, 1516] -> 2.5 deg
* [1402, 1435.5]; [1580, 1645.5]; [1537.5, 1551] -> 0.3 deg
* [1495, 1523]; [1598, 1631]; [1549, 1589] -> -2.9 deg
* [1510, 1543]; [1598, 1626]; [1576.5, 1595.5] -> -1.3 deg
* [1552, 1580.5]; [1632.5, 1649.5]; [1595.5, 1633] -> -0.4 deg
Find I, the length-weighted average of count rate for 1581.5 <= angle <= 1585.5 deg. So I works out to 106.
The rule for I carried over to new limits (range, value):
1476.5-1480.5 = 100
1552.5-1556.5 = 101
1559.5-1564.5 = 105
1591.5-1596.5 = 104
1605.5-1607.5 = 111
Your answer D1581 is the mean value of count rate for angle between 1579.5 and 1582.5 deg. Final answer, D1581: 109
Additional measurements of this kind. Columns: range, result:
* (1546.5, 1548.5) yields 106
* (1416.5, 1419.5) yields 105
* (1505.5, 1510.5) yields 92.5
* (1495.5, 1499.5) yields 105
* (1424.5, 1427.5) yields 104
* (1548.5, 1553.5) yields 101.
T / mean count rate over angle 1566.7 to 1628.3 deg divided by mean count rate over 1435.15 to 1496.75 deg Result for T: 1.0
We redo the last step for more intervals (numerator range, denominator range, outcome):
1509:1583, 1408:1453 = 0.92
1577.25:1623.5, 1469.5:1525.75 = 1.08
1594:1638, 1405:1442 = 0.95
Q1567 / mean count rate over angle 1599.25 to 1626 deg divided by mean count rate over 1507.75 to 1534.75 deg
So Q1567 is 1.15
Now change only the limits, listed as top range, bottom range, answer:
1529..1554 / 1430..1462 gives 0.90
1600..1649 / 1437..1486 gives 0.92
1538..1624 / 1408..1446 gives 0.97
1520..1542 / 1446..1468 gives 0.83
